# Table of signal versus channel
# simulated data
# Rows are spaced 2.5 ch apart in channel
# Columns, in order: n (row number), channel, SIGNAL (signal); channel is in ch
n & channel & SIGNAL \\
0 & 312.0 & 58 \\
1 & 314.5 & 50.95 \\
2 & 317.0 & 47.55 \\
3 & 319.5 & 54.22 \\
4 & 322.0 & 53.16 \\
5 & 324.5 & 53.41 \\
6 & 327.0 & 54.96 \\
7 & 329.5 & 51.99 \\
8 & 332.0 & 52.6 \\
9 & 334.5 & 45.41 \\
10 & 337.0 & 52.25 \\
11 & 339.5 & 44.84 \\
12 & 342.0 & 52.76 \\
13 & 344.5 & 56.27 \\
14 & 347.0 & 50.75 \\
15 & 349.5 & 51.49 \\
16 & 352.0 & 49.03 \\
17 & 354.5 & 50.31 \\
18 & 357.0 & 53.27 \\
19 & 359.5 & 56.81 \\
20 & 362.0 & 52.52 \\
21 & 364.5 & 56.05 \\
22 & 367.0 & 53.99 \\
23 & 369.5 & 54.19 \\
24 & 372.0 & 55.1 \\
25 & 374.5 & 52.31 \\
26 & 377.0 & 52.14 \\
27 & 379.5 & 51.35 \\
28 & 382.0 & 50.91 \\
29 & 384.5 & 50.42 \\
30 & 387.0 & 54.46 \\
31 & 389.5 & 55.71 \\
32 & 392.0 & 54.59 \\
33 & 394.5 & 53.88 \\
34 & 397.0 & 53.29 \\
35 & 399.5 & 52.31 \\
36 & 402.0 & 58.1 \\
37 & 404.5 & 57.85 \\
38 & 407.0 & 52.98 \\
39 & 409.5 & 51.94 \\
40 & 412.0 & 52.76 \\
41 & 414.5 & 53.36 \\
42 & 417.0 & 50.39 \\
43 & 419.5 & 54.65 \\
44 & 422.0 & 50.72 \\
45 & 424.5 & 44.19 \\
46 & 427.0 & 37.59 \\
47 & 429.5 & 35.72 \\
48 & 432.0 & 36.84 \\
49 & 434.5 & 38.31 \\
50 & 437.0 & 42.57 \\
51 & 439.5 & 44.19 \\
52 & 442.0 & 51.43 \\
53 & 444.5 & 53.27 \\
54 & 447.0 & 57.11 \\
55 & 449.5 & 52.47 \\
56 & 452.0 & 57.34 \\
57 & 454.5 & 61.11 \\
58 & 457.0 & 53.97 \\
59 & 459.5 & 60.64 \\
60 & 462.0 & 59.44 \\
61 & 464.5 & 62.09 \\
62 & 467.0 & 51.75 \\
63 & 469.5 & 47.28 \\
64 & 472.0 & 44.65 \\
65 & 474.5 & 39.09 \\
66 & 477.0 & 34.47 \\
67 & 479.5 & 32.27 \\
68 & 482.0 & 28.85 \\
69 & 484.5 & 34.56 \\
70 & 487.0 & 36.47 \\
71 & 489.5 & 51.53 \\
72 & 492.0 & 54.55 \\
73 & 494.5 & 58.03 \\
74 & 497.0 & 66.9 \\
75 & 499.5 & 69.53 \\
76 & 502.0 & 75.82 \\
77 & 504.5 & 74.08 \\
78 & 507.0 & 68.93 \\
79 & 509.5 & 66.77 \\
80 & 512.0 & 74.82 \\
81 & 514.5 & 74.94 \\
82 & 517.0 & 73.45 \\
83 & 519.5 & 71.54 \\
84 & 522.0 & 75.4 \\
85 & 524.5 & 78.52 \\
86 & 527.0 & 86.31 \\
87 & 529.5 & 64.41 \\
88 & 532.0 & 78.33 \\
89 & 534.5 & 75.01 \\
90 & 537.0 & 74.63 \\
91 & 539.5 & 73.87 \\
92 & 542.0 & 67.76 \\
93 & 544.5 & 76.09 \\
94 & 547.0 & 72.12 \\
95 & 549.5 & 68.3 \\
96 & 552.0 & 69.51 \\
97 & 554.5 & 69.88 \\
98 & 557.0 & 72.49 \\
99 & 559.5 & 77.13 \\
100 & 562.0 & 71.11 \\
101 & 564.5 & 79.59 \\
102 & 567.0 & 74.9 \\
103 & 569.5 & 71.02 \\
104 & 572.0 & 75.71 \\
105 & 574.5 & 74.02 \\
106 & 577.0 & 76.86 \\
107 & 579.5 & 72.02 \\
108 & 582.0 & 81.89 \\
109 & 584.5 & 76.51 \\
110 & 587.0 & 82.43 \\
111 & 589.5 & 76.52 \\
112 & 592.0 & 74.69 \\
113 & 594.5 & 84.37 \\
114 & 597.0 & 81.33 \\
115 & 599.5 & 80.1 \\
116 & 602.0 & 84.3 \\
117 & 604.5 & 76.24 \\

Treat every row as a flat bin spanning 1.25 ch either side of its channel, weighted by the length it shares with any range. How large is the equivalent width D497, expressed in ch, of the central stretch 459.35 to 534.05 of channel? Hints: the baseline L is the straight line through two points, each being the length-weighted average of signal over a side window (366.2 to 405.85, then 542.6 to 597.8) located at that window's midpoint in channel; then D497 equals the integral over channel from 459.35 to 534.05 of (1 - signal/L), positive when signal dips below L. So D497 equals 7.9 ch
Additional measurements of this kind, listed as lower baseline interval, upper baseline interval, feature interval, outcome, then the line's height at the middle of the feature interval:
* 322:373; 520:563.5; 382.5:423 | 3.4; 58.4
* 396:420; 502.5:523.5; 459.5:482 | 6.4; 65.1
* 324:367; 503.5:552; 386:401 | 0.9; 57.7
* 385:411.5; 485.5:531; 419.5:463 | 7.6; 59.6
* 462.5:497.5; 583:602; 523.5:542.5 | -4.1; 61.8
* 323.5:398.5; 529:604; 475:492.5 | 7.4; 66.2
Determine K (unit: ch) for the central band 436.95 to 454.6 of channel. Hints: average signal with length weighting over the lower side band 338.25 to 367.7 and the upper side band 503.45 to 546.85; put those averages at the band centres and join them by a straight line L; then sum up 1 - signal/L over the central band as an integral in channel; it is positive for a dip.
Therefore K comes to 3.1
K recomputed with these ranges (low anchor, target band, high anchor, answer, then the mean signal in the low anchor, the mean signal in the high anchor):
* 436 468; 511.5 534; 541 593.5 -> -2.9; 54.5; 74.4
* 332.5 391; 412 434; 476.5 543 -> 4.4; 52.3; 64.1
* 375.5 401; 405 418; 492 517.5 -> 0.8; 53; 69.5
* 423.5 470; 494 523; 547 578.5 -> -4.1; 49.9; 73.3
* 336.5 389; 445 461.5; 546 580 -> 1.3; 52.5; 73.2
